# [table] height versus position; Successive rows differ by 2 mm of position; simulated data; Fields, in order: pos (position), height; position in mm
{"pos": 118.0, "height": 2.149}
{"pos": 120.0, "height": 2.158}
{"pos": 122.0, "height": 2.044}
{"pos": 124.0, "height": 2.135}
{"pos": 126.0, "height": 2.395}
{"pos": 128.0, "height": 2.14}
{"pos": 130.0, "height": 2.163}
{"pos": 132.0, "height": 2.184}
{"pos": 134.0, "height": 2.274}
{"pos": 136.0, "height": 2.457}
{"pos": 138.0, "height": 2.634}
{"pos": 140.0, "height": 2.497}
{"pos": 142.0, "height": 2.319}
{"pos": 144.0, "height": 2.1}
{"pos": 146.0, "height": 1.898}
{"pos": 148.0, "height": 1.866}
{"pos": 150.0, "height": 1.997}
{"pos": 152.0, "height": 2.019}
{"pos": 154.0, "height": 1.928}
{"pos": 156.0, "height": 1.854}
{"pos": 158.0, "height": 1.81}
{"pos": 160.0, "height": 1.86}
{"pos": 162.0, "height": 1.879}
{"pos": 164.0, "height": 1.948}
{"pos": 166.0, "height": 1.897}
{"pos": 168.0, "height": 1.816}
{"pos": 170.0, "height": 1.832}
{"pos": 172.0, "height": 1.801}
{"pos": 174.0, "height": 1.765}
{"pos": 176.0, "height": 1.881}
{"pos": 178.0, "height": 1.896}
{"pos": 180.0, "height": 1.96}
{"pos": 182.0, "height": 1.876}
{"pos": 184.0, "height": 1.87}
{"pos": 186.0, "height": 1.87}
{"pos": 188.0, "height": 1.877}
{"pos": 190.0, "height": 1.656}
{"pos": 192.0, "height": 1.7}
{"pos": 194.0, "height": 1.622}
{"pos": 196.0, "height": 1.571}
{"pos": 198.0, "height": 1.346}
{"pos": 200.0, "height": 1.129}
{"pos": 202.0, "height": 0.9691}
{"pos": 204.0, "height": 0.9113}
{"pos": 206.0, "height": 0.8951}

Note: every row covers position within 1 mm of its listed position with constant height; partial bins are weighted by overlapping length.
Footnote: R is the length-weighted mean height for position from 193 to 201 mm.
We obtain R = 1.42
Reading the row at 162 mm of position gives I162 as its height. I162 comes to 1.879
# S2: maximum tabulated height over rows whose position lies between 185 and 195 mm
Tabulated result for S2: 1.877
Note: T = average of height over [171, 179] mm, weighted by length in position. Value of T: 1.84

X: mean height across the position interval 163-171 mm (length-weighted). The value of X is 1.87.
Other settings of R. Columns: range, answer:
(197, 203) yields 1.15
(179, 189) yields 1.89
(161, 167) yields 1.91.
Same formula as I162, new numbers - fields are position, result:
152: 2.019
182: 1.876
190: 1.656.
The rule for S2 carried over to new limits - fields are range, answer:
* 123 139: 2.634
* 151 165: 2.019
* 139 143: 2.497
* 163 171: 1.948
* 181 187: 1.876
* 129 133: 2.184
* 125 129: 2.395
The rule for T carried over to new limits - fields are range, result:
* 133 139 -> 2.46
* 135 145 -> 2.4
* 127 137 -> 2.24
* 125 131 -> 2.23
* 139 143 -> 2.41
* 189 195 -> 1.66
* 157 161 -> 1.83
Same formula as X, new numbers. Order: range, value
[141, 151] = 2.04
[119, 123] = 2.1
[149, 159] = 1.92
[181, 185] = 1.87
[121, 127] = 2.19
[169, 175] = 1.8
